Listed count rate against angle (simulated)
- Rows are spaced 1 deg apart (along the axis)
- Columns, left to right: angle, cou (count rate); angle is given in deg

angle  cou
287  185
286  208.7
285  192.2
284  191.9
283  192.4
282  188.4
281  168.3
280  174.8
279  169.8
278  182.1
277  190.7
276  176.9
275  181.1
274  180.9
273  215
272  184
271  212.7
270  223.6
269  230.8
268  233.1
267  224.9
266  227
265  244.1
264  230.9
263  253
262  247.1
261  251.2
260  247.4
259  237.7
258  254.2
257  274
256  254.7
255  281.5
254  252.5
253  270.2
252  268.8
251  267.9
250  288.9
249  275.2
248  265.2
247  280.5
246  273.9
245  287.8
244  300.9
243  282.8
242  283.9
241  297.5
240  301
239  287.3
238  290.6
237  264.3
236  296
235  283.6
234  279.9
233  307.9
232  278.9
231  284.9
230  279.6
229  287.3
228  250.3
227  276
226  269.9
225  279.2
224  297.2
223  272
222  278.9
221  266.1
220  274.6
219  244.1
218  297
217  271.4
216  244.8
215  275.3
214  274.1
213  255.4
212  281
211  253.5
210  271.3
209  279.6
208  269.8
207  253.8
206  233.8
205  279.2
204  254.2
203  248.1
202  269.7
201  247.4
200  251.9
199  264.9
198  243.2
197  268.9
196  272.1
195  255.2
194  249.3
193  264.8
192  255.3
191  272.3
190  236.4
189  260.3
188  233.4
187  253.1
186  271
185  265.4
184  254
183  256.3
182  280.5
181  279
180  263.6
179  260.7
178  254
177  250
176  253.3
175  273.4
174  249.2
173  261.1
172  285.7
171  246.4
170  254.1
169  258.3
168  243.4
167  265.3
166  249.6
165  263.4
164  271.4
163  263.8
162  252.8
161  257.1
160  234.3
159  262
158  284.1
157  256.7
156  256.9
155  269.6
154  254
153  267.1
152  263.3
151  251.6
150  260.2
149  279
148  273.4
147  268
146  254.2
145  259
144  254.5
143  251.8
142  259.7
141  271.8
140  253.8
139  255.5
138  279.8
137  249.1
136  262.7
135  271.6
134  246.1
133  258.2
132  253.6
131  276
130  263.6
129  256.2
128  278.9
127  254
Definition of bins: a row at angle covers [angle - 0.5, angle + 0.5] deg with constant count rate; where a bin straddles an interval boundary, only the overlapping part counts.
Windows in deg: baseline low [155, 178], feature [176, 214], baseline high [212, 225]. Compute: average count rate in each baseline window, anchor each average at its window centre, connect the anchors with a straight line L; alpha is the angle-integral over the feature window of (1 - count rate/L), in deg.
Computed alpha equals 0.8 deg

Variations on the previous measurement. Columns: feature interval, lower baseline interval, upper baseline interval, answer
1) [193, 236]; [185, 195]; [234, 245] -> 0.49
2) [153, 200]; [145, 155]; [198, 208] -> 0.07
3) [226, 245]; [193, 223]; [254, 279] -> -3.03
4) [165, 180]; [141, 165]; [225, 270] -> 0.28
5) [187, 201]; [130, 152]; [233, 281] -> -0.01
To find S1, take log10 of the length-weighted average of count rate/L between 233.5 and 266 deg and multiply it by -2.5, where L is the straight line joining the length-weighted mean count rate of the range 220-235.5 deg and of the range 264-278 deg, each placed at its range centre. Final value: -0.113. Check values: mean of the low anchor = 279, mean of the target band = 270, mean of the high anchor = 209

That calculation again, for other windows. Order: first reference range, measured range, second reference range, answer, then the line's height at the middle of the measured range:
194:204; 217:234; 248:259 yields -0.062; 262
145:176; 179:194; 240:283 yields -0.020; 255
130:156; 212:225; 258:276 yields -0.139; 239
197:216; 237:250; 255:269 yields -0.139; 251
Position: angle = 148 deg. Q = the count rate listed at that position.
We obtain 273.4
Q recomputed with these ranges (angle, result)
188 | 233.4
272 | 184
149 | 279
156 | 256.9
